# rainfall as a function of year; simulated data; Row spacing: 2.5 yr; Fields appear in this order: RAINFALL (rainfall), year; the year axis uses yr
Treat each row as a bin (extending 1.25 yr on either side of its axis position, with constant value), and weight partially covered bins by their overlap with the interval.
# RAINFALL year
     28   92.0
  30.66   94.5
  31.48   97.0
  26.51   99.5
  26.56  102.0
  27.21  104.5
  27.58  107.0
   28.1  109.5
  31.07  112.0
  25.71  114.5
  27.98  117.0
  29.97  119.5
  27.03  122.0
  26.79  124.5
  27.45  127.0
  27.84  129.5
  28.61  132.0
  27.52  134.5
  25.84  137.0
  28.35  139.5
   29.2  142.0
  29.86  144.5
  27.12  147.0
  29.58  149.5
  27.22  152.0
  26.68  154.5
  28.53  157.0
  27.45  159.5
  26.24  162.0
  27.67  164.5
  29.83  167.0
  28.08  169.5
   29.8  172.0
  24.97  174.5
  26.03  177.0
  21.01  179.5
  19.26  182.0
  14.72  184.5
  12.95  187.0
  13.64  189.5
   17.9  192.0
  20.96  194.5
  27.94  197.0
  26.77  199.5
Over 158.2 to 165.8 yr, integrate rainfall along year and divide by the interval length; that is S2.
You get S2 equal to 27.1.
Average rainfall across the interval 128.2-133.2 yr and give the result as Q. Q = 28.2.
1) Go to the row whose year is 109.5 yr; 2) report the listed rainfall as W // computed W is 28.1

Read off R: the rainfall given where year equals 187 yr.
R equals 12.95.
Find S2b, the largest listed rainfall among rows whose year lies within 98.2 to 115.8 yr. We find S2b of 31.07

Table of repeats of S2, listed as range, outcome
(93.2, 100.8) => 29.5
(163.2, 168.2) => 28.7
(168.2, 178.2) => 27.2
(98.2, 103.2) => 26.6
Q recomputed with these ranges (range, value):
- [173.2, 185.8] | 21.2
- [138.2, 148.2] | 28.6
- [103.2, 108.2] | 27.4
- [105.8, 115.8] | 28.1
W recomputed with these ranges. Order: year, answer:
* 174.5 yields 24.97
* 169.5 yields 28.08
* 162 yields 26.24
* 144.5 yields 29.86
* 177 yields 26.03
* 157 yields 28.53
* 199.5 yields 26.77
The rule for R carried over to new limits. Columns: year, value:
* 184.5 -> 14.72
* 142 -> 29.2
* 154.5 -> 26.68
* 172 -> 29.8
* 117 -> 27.98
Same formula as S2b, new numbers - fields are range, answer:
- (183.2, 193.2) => 17.9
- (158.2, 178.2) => 29.83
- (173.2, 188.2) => 26.03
